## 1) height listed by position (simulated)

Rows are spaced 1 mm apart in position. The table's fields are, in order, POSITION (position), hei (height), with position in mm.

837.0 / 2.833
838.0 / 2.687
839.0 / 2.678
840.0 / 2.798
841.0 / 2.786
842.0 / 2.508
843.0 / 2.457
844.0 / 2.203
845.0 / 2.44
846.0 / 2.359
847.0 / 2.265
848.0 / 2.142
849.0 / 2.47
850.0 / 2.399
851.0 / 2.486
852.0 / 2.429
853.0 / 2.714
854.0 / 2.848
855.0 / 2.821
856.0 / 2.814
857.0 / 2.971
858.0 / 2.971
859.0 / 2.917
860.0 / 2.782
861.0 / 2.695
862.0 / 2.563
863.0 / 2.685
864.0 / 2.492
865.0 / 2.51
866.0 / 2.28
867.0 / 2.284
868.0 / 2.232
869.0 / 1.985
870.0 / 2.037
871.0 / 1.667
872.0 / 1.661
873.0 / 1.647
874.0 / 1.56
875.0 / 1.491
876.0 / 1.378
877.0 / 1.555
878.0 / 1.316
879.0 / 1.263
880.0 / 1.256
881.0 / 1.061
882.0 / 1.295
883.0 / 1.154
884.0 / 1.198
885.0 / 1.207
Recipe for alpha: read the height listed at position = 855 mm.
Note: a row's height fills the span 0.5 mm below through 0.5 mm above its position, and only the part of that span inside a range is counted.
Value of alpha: 2.821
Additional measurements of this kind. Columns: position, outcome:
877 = 1.555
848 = 2.142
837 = 2.833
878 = 1.316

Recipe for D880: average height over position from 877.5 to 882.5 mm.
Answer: 1.24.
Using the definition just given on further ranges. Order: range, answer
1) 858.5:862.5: 2.74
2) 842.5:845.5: 2.37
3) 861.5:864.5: 2.58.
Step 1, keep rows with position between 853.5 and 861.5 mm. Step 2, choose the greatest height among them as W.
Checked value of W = 2.971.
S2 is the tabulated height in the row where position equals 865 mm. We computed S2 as 2.51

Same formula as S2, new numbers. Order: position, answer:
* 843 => 2.457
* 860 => 2.782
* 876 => 1.378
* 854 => 2.848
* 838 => 2.687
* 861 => 2.695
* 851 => 2.486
